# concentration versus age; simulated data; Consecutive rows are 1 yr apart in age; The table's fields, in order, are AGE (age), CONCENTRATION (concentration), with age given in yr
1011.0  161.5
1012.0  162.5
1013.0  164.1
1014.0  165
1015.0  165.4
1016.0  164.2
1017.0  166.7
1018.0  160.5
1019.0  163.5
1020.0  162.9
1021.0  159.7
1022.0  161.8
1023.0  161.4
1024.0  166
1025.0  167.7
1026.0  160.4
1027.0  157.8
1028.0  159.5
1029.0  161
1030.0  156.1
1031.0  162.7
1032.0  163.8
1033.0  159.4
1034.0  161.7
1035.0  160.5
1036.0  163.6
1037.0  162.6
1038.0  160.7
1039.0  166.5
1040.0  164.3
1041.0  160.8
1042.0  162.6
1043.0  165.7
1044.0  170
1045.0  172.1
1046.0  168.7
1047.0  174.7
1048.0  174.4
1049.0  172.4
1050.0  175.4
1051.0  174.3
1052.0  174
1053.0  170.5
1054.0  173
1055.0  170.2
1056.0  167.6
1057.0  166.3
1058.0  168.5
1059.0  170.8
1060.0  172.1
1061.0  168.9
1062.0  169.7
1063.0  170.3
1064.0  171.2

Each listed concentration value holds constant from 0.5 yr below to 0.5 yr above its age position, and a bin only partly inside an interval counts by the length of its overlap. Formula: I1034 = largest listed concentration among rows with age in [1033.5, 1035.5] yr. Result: 161.7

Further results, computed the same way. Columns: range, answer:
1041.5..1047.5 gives 174.7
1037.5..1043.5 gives 166.5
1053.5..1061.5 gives 173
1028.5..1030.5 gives 161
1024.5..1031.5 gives 167.7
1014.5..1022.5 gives 166.7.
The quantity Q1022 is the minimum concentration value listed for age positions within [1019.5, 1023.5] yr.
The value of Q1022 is 159.7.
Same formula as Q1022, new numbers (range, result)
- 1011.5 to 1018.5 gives 160.5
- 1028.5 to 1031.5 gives 156.1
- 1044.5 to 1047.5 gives 168.7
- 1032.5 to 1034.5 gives 159.4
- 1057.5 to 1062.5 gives 168.5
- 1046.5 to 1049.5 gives 172.4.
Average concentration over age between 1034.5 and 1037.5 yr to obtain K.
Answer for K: 162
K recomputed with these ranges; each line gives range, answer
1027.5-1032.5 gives 161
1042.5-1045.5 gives 169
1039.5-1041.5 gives 163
